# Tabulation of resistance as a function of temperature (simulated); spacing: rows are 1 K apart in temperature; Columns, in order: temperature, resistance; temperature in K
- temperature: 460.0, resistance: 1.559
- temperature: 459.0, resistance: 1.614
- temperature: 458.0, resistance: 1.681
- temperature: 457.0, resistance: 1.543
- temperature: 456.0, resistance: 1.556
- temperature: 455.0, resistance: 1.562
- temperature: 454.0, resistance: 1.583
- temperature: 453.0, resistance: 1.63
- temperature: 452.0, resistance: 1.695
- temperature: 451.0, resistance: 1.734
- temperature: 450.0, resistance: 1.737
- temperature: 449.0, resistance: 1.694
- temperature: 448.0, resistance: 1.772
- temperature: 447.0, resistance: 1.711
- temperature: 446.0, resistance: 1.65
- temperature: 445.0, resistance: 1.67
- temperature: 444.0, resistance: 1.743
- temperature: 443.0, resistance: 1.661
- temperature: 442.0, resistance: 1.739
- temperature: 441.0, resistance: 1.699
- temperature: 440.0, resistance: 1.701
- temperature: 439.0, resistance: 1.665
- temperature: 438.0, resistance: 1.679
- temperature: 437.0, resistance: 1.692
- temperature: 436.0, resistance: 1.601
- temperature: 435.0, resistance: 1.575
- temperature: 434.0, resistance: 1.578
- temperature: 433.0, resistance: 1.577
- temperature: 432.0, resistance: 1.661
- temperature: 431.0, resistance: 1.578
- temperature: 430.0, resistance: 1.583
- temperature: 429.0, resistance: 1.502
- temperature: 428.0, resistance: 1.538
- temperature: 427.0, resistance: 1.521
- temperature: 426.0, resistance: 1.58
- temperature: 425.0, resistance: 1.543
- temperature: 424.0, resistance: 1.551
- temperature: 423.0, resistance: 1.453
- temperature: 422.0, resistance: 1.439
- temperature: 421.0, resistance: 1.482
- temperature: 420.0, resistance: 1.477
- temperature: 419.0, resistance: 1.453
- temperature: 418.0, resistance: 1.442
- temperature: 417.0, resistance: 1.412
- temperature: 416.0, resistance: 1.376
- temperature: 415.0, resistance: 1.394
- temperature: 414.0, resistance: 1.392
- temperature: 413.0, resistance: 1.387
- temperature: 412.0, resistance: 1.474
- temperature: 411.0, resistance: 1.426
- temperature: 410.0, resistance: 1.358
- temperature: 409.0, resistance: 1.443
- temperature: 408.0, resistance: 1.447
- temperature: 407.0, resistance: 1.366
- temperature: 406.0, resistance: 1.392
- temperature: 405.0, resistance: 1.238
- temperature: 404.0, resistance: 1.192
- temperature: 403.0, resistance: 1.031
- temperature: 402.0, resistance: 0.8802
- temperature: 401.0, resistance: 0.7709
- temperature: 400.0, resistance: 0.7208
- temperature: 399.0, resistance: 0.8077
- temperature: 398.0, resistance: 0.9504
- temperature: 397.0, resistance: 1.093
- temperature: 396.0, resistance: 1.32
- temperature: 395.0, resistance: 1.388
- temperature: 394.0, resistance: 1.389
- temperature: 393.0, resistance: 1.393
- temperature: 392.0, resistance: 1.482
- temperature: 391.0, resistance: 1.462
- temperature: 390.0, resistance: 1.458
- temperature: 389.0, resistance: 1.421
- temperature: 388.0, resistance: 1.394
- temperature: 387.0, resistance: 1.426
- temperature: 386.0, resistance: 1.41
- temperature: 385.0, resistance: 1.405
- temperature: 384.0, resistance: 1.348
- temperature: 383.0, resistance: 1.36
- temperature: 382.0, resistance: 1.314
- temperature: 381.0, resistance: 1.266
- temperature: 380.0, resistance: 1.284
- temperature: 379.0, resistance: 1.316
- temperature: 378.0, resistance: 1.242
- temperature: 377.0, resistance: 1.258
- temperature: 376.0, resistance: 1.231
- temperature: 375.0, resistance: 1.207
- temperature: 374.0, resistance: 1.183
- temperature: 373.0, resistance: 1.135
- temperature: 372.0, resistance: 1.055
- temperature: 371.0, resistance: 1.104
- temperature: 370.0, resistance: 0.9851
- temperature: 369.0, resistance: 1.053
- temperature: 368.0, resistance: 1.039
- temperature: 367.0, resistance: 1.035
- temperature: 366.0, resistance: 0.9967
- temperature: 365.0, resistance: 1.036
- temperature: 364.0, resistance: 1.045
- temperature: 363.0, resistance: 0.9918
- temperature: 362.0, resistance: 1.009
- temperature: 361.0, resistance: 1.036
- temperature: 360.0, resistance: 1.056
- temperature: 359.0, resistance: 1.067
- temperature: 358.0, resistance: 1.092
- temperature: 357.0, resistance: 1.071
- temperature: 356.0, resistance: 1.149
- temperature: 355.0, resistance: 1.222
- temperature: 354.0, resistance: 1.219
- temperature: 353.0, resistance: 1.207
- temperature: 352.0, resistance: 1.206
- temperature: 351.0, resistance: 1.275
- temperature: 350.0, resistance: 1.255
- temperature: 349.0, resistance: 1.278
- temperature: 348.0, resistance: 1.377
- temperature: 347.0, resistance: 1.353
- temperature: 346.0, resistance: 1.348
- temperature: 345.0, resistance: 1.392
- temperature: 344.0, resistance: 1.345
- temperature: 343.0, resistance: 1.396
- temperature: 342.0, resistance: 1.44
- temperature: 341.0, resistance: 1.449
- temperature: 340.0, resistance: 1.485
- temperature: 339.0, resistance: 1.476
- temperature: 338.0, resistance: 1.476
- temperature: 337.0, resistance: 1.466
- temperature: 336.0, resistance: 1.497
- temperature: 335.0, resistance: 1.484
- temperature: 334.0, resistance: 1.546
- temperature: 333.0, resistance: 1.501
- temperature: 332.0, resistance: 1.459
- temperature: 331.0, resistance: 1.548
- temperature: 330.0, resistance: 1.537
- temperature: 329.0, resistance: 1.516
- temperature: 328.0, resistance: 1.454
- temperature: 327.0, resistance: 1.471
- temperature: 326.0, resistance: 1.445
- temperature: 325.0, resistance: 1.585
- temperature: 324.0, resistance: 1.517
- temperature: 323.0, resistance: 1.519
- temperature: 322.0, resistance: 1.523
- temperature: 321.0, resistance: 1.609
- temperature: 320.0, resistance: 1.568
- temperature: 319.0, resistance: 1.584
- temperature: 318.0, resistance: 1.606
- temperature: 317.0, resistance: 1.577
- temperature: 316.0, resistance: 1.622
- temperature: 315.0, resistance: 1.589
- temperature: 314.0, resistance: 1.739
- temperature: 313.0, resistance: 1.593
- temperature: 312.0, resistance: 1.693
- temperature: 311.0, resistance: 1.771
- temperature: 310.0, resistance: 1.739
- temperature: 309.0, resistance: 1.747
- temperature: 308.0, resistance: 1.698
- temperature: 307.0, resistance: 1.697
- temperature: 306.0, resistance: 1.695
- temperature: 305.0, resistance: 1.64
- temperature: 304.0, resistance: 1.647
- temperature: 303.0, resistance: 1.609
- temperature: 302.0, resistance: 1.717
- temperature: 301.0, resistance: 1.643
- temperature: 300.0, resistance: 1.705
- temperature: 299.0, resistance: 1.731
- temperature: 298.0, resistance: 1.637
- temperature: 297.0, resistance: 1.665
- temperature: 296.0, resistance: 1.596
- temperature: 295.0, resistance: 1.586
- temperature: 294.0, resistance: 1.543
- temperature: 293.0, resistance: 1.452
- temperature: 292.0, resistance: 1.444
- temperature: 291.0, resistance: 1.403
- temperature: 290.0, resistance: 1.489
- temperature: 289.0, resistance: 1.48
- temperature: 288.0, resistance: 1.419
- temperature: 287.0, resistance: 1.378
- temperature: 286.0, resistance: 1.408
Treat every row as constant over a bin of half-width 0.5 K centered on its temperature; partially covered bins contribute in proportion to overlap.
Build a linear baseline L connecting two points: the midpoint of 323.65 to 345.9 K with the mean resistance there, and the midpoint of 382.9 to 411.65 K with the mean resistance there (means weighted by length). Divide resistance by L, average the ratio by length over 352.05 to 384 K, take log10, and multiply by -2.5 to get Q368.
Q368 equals 0.19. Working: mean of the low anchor 1.47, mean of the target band 1.14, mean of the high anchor 1.27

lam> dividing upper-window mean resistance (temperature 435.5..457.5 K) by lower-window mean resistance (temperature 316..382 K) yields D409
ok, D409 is 1.27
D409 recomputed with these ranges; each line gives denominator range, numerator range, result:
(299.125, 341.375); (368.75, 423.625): 0.81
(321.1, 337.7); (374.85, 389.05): 0.88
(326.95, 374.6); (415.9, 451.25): 1.26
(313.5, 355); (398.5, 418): 0.85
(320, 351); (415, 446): 1.08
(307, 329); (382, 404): 0.77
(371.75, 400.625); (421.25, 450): 1.28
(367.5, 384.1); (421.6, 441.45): 1.33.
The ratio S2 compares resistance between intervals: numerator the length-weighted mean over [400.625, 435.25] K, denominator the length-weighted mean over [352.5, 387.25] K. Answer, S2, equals 1.2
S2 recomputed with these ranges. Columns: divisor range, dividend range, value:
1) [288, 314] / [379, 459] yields 0.90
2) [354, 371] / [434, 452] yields 1.59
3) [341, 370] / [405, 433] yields 1.24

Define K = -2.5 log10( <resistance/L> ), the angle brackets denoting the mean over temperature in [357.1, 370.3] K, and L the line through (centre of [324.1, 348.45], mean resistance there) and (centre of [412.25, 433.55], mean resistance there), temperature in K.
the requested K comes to 0.381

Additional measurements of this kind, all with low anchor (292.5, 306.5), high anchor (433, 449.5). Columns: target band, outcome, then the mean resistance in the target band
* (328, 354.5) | 0.17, 1.41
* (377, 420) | 0.27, 1.3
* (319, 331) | 0.08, 1.53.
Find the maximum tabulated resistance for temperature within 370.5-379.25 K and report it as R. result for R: 1.316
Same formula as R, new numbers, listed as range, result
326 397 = 1.548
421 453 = 1.772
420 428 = 1.58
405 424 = 1.551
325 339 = 1.585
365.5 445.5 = 1.743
